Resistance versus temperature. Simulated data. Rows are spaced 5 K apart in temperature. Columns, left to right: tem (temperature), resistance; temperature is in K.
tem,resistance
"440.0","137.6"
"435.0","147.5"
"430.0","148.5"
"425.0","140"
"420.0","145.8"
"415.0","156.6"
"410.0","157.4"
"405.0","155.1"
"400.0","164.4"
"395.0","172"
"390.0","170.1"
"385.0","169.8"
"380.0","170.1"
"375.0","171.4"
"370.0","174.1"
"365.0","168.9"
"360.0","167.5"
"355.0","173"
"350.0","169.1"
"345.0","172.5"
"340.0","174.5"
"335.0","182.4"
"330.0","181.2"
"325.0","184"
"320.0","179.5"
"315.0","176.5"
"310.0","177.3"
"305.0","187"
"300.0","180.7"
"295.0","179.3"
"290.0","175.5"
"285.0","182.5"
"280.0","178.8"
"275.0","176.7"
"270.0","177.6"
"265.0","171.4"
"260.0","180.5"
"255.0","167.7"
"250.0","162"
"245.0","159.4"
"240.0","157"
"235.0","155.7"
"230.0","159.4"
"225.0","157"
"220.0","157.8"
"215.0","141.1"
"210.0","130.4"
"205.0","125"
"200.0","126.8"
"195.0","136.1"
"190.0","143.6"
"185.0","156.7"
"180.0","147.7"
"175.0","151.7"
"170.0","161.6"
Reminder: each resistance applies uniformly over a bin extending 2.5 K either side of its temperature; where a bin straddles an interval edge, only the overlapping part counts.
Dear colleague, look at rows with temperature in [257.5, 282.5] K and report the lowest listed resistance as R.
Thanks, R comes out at 171.4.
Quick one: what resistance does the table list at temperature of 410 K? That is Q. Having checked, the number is 157.4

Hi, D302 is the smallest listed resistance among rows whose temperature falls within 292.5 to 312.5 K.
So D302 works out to 177.3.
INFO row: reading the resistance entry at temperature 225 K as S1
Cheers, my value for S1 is 157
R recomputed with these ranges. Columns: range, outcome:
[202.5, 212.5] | 125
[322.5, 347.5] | 172.5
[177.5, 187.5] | 147.7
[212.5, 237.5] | 141.1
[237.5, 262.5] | 157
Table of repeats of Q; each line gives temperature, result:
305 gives 187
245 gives 159.4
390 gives 170.1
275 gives 176.7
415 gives 156.6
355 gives 173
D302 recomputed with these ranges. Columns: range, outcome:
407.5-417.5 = 156.6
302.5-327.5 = 176.5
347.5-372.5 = 167.5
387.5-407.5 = 155.1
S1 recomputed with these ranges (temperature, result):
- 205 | 125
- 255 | 167.7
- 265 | 171.4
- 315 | 176.5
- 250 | 162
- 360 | 167.5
